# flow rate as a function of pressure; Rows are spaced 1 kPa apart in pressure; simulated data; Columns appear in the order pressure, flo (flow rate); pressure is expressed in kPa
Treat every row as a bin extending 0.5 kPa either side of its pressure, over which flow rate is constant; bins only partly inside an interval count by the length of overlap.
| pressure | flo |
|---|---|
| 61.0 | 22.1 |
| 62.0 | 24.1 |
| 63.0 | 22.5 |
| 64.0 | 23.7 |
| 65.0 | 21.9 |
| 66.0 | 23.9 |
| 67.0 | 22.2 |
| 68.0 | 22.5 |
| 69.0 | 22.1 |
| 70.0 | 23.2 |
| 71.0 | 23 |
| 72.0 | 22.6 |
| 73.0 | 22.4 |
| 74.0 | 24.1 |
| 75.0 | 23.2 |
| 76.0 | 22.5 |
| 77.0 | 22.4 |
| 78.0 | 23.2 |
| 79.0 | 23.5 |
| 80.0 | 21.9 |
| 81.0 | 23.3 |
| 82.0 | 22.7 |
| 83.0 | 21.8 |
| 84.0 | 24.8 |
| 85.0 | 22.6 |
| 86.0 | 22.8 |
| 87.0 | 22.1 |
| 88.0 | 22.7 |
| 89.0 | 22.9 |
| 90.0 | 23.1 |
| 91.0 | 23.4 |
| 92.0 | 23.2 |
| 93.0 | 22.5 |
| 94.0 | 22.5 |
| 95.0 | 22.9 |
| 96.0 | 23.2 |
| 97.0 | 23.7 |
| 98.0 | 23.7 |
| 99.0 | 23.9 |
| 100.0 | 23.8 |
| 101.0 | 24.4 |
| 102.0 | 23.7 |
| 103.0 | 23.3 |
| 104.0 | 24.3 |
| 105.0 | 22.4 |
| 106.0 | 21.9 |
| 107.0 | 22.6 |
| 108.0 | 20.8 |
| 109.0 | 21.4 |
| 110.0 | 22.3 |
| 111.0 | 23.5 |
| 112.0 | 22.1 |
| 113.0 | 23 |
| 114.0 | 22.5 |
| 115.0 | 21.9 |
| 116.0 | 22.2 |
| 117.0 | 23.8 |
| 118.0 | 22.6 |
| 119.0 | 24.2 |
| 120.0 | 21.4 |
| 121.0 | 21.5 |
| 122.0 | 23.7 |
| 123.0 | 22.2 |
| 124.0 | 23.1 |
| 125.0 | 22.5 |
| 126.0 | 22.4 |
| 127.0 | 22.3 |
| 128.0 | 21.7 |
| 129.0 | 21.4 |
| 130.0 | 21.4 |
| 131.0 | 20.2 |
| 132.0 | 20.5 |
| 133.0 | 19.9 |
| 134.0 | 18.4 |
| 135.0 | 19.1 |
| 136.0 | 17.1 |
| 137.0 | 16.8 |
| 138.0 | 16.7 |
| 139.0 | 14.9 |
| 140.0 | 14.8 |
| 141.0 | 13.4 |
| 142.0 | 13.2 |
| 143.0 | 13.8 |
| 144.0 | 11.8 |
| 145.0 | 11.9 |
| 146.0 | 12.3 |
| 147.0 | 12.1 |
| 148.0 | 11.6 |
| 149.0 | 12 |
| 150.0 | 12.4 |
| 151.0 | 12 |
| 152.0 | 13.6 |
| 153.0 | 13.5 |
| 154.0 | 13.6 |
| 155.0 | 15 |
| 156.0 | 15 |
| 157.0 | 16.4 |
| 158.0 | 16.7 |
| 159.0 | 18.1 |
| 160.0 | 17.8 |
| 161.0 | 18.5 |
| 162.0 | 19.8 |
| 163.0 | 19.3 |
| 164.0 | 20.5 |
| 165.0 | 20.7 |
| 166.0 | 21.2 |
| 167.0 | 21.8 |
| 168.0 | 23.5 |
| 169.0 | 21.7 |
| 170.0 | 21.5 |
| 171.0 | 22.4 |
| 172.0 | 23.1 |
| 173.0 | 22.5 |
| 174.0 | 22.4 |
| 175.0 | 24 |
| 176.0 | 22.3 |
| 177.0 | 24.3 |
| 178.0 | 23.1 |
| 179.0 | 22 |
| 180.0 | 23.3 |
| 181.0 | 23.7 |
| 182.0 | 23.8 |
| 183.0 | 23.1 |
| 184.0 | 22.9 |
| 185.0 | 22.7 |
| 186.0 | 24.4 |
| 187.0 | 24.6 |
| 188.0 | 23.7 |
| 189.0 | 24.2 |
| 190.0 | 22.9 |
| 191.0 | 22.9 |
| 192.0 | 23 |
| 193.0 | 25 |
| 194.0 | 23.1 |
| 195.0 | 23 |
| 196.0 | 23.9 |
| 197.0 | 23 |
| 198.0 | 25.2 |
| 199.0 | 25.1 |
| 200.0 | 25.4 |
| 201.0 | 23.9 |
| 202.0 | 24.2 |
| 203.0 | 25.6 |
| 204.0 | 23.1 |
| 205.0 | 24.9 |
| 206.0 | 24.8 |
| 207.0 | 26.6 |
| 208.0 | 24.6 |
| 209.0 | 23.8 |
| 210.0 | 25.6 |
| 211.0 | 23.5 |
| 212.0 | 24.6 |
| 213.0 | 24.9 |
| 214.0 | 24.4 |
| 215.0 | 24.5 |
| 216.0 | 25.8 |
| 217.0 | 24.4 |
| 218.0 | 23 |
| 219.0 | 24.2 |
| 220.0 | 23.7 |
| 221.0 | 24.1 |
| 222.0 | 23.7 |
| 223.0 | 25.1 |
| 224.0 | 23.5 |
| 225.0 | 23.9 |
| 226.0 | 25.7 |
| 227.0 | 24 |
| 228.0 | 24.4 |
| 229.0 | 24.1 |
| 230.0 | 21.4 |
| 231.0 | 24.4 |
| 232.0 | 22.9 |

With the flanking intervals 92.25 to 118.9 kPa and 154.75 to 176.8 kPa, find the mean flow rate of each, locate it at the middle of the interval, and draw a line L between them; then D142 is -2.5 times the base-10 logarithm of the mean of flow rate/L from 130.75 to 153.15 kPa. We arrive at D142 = 0.40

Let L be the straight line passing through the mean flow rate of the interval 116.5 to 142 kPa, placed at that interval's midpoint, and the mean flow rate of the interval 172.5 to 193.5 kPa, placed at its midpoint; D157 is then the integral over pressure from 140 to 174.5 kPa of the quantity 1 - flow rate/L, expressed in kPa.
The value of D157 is 7.9 kPa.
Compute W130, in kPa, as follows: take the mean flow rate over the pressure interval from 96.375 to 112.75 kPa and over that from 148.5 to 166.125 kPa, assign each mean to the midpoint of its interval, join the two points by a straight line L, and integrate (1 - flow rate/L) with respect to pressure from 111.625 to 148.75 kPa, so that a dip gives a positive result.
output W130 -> 1.8 kPa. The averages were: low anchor 23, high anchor 16.3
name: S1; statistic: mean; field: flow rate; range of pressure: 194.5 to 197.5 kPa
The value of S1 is 23.3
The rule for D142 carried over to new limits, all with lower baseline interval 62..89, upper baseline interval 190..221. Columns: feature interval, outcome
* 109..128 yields 0.04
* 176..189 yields 0.03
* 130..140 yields 0.28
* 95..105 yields -0.02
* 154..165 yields 0.32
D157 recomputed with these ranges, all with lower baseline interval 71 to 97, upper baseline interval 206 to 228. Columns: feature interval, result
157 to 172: 2.3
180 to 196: 0.4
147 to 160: 5.2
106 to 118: 0.5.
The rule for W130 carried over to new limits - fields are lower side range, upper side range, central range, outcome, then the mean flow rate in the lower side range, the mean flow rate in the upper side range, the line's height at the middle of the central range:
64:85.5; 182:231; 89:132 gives 1.01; 22.9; 24.1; 23.2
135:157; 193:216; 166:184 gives -3.49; 13.9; 24.5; 19.1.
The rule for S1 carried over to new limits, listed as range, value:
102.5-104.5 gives 23.8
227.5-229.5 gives 24.2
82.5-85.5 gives 23.1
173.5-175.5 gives 23.2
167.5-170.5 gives 22.2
